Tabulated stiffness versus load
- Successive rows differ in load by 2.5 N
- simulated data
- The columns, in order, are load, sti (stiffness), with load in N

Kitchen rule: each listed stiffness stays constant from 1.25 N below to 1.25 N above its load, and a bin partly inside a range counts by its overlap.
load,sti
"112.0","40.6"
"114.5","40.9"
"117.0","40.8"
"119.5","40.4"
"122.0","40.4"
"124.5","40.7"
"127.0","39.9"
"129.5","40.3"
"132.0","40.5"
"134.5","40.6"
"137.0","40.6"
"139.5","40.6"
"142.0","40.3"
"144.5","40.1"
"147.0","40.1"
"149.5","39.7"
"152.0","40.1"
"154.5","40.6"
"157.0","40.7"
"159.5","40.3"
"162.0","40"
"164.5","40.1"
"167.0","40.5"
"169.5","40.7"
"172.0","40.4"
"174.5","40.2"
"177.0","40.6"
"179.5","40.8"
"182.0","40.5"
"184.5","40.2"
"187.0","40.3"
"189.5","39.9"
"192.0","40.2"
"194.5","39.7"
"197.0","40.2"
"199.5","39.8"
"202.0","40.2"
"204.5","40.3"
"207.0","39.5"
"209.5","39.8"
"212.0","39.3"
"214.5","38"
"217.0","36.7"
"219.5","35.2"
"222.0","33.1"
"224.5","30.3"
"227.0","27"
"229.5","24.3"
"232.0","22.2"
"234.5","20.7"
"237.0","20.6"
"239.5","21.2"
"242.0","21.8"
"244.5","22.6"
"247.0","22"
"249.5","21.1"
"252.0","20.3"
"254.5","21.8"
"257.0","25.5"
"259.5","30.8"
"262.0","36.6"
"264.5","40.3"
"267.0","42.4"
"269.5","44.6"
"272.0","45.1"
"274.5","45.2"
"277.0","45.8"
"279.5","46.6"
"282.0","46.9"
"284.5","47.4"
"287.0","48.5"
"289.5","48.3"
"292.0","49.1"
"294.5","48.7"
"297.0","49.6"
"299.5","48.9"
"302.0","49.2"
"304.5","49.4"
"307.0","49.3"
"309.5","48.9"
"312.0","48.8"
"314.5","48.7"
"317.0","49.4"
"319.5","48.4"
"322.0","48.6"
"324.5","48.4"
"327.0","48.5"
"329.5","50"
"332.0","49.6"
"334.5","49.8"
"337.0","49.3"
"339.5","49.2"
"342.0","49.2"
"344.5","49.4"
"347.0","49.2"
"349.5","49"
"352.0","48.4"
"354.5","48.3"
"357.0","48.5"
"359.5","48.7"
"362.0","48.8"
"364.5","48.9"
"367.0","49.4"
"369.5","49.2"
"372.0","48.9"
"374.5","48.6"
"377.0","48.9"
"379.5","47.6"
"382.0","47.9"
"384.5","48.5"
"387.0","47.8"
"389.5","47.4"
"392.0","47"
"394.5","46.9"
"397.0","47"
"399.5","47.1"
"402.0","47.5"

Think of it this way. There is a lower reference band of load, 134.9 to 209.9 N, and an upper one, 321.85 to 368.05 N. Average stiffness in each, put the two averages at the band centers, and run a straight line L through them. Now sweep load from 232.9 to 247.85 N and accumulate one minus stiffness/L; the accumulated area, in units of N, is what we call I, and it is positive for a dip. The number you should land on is 7.6 N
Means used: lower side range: 40.2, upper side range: 49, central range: 21.5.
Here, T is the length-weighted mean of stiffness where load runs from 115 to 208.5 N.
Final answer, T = 40.3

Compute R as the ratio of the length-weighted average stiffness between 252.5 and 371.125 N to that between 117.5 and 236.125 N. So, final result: 1.21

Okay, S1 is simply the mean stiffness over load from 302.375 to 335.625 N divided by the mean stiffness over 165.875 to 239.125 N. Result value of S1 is 1.36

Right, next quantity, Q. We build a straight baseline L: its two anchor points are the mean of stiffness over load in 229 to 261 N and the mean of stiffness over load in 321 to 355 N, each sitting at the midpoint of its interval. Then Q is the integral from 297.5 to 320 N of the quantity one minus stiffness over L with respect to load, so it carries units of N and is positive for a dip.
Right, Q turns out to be -4.6 N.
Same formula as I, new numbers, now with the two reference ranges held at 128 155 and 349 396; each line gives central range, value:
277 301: -1.4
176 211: 1.6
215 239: 8.5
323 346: -1.1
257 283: 1.9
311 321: -0.5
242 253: 5.6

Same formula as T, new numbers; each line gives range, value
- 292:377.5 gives 49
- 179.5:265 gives 32.2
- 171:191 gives 40.4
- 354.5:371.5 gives 48.9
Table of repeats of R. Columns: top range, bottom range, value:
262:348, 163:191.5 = 1.18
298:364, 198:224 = 1.29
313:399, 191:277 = 1.48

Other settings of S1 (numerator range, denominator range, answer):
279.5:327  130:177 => 1.21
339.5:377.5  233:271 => 1.77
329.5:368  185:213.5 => 1.23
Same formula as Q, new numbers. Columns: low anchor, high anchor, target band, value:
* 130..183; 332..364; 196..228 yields 4.4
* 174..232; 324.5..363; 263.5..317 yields -3.3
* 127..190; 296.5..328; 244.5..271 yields 9.0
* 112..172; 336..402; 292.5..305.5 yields -0.9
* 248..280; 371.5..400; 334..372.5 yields -3.9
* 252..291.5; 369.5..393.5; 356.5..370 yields -0.6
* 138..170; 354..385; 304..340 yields -1.8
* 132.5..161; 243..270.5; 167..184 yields -1.4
